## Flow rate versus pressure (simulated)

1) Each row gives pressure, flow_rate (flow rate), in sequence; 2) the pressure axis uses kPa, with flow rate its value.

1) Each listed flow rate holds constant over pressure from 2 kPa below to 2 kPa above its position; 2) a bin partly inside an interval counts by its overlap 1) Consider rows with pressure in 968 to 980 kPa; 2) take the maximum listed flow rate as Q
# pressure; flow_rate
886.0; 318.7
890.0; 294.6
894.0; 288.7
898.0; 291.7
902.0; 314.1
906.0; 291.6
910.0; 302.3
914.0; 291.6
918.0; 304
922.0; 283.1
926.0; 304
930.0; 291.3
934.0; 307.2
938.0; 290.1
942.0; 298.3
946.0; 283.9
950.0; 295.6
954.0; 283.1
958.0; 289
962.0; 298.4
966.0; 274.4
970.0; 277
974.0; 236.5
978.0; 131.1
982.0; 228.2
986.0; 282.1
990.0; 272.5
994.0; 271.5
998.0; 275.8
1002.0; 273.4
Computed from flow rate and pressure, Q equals 277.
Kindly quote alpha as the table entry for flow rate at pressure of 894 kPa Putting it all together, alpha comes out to 288.7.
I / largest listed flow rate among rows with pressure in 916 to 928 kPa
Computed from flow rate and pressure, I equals 304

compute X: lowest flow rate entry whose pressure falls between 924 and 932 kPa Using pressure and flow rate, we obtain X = 291.3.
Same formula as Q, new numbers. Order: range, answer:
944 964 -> 298.4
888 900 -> 294.6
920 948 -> 307.2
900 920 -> 314.1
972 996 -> 282.1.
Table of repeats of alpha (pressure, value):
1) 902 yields 314.1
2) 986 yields 282.1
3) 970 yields 277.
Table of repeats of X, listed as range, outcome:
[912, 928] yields 283.1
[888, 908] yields 288.7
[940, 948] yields 283.9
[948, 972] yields 274.4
